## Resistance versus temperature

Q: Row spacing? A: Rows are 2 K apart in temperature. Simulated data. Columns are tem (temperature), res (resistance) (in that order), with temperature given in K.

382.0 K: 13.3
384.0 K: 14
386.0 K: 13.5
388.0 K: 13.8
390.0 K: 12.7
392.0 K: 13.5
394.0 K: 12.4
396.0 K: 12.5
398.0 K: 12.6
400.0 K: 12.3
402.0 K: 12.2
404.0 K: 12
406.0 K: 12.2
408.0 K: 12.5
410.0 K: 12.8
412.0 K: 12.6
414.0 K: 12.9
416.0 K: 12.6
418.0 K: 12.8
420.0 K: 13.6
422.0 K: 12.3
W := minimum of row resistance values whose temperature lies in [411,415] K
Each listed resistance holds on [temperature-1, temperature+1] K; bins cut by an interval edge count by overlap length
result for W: 12.6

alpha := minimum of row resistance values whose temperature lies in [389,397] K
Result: 12.4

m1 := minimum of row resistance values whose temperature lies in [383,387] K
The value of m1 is 13.5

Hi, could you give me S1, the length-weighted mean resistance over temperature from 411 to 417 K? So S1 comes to 12.7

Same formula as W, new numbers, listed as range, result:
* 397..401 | 12.3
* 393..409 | 12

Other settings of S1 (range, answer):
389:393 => 13.1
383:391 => 13.5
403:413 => 12.4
